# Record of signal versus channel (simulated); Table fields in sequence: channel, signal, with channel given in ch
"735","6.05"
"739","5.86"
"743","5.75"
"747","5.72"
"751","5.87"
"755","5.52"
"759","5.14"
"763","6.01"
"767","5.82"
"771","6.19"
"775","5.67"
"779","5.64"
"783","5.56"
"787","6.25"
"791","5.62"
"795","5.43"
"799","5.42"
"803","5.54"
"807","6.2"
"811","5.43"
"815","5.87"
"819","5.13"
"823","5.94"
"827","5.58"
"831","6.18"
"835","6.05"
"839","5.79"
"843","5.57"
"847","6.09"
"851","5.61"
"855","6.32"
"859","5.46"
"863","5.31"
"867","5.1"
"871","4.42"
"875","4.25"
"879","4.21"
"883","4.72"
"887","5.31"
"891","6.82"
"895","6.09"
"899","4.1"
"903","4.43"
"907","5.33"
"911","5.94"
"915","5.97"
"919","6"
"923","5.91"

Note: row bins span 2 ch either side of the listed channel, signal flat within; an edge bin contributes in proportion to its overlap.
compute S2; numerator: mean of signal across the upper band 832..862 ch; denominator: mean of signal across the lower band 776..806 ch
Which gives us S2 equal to 1.0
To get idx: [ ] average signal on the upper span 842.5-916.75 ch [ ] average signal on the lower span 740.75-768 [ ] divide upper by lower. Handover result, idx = 0.93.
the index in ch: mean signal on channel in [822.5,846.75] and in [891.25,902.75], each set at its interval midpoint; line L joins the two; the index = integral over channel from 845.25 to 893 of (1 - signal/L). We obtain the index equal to 2.0 ch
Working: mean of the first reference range 5.86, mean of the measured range 5.3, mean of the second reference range 5.26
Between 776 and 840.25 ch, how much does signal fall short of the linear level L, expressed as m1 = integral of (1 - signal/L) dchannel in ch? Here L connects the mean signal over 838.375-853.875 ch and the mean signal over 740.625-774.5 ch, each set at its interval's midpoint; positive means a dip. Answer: 0.6 ch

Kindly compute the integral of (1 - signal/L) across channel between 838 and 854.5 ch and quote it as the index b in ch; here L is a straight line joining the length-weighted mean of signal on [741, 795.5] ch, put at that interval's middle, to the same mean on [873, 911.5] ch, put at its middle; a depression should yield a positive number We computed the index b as -1.5 ch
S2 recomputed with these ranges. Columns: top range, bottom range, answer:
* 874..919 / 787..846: 0.92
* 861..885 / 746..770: 0.82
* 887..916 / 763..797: 0.95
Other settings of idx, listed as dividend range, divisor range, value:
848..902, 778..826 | 0.92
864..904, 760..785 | 0.86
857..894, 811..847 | 0.88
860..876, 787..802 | 0.87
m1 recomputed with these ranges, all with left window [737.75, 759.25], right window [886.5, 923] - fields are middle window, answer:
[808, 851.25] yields -1.1 ch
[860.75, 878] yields 2.6 ch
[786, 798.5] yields -0.1 ch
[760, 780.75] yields -0.6 ch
